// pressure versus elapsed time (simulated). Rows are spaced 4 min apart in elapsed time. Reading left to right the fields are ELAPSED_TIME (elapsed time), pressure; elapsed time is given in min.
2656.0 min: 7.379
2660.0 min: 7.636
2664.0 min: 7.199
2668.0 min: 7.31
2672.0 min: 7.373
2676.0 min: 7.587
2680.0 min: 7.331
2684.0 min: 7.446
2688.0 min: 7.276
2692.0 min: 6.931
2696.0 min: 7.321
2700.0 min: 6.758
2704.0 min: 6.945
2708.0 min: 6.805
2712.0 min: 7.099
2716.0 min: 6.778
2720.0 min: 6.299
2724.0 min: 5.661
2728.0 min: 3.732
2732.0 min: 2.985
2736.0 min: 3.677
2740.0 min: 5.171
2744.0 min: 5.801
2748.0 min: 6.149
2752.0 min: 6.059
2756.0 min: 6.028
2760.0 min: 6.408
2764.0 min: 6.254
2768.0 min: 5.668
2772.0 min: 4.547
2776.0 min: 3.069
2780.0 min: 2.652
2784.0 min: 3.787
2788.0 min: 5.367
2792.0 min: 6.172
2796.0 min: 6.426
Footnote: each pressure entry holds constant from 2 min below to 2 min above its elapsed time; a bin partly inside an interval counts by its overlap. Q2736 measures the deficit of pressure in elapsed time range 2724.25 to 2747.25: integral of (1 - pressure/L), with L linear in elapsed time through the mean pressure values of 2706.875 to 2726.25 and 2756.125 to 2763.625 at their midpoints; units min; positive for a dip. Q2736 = 6.86 min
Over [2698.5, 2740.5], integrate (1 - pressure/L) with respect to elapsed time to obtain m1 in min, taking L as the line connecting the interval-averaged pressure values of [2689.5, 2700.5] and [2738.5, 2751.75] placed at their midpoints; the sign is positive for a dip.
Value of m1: 5.5 min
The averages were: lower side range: 7.05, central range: 5.63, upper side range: 5.77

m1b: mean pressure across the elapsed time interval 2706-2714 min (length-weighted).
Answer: 6.95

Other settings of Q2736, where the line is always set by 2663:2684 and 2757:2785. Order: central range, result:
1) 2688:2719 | -1.9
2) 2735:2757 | -0.7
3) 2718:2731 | 2.0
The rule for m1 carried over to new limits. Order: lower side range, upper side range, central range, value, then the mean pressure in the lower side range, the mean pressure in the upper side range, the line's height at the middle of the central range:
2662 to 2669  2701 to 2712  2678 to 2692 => -0.4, 7.25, 6.91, 7.08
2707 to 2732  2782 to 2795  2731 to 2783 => 4.8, 5.79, 5.21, 5.47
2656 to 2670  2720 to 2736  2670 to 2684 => -1.5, 7.38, 4.34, 6.73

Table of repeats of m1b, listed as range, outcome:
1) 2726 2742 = 3.89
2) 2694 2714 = 6.99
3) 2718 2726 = 5.98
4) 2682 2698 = 7.24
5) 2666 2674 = 7.34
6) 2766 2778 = 4.43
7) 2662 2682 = 7.36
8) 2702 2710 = 6.88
